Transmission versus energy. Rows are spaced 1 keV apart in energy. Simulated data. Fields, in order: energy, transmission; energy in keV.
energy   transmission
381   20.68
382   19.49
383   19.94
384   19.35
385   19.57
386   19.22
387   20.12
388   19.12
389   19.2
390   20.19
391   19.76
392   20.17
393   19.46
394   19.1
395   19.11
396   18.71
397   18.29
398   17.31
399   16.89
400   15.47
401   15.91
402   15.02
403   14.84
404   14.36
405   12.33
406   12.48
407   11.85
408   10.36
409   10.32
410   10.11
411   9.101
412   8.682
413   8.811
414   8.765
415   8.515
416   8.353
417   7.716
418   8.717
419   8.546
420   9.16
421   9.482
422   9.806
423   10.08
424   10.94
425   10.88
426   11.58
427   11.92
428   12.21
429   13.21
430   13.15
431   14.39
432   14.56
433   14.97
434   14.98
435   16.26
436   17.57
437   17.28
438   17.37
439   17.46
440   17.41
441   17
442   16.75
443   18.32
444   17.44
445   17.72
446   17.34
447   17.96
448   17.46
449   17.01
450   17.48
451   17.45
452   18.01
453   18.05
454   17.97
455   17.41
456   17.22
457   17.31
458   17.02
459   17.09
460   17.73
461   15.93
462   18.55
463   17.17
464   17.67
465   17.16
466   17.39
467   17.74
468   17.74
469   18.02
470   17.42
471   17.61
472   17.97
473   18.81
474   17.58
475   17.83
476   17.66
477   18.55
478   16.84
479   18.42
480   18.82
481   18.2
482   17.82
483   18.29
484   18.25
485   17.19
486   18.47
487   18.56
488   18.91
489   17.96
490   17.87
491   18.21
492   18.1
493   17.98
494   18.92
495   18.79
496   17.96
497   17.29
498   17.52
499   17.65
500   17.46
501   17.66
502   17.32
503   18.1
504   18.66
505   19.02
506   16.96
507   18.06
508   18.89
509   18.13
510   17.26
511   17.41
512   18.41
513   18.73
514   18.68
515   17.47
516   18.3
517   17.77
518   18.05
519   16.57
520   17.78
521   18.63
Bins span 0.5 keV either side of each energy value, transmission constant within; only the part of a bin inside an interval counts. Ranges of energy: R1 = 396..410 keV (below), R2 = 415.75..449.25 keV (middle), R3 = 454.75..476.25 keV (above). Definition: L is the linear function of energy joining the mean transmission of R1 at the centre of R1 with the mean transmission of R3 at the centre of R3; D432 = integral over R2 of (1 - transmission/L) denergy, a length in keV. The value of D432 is 4.1 keV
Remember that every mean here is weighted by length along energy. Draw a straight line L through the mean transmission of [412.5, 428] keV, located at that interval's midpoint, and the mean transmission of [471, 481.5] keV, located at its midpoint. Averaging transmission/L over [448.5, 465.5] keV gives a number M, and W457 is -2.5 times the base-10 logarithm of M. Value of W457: -0.15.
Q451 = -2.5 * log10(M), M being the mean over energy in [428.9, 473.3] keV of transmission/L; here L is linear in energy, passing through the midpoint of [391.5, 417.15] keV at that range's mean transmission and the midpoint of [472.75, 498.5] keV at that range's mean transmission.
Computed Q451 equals -0.06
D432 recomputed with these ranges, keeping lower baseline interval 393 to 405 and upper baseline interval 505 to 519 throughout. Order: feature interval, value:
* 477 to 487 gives -0.2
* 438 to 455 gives -0.3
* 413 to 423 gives 4.8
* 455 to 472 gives 0.0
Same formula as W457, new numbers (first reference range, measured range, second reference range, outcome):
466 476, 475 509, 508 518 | -0.008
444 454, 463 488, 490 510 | -0.006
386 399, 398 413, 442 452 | 0.423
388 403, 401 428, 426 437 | 0.454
